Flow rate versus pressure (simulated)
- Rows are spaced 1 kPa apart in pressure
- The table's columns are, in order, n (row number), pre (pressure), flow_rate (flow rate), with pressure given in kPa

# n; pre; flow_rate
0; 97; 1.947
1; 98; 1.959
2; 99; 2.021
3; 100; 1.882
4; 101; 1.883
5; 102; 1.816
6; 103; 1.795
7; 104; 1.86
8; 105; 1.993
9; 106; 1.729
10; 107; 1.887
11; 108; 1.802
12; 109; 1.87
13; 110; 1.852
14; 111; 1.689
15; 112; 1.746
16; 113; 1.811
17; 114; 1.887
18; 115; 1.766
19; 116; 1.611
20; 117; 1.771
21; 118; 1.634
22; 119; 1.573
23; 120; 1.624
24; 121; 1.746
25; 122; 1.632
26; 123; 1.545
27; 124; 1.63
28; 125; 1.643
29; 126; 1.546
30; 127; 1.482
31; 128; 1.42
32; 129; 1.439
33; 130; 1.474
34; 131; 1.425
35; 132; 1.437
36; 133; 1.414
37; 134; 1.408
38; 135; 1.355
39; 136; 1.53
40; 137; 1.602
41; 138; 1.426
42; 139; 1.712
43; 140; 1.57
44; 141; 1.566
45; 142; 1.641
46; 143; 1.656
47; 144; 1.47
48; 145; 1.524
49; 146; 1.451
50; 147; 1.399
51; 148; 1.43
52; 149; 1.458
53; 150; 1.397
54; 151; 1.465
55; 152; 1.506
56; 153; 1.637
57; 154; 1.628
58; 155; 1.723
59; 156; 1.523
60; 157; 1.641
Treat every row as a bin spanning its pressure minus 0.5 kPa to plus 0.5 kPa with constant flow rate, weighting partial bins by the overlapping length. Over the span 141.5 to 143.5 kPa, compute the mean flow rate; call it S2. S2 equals 1.65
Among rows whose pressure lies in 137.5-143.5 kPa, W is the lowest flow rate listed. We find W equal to 1.426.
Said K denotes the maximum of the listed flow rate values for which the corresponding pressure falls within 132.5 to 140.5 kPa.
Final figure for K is 1.712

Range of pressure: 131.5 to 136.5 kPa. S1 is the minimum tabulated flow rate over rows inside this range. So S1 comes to 1.355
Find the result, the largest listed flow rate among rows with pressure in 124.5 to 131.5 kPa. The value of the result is 1.643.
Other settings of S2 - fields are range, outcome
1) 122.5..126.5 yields 1.59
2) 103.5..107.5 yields 1.87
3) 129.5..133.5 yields 1.44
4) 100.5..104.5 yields 1.84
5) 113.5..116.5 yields 1.75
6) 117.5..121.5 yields 1.64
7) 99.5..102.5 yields 1.86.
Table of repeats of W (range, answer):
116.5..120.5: 1.573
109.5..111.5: 1.689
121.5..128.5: 1.42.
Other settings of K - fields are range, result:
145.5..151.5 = 1.465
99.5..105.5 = 1.993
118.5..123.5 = 1.746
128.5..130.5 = 1.474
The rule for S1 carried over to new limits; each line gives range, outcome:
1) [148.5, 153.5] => 1.397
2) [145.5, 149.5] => 1.399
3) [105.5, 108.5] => 1.729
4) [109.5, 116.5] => 1.611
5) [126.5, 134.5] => 1.408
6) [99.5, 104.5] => 1.795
